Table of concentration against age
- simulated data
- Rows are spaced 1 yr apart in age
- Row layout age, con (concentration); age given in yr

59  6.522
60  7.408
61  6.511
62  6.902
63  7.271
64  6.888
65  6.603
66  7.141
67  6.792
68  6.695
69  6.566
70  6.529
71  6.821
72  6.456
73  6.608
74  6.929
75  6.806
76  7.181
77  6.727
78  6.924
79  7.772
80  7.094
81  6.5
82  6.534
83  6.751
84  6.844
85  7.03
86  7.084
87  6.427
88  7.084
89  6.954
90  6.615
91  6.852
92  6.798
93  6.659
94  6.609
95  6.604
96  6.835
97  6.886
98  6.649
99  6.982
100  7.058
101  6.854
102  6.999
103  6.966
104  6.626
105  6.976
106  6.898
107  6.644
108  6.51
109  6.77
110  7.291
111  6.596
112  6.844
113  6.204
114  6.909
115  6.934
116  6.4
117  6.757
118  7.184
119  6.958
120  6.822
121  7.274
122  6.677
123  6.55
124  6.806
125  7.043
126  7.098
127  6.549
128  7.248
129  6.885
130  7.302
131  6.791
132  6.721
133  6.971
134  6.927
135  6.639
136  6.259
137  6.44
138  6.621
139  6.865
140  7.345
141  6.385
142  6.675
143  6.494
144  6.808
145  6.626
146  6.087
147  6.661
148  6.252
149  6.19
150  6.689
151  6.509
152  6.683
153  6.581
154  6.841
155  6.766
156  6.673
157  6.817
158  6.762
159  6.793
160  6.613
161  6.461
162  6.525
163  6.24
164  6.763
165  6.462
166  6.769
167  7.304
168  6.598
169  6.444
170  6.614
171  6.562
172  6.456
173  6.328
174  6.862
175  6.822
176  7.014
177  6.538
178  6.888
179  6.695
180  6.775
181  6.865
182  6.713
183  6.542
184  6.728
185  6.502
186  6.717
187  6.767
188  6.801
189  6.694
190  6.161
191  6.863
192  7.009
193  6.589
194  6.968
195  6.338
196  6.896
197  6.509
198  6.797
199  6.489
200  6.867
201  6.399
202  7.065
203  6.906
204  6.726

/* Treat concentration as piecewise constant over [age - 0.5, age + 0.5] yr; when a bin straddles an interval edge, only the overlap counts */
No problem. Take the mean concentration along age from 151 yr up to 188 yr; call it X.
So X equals 6.68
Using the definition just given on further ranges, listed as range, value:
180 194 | 6.7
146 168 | 6.62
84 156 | 6.77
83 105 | 6.83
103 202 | 6.71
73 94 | 6.87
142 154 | 6.53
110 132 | 6.86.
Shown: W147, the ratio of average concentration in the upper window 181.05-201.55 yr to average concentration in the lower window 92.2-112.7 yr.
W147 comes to 0.98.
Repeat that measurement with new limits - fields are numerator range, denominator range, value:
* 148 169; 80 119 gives 0.98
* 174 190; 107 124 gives 0.99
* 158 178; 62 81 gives 0.97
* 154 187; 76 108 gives 0.98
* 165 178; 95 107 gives 0.98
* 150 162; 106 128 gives 0.98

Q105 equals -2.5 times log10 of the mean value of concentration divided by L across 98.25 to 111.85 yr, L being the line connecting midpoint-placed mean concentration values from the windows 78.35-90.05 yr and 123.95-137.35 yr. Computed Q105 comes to 0.00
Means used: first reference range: 6.9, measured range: 6.85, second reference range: 6.84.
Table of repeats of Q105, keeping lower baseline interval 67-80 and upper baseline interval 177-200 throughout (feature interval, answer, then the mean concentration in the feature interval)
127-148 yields 0.01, 6.72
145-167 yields 0.02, 6.6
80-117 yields 0.00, 6.79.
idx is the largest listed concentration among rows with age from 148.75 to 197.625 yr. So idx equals 7.304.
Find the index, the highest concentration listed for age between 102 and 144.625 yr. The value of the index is 7.345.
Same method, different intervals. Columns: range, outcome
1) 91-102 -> 7.058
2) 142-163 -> 6.841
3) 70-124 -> 7.772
